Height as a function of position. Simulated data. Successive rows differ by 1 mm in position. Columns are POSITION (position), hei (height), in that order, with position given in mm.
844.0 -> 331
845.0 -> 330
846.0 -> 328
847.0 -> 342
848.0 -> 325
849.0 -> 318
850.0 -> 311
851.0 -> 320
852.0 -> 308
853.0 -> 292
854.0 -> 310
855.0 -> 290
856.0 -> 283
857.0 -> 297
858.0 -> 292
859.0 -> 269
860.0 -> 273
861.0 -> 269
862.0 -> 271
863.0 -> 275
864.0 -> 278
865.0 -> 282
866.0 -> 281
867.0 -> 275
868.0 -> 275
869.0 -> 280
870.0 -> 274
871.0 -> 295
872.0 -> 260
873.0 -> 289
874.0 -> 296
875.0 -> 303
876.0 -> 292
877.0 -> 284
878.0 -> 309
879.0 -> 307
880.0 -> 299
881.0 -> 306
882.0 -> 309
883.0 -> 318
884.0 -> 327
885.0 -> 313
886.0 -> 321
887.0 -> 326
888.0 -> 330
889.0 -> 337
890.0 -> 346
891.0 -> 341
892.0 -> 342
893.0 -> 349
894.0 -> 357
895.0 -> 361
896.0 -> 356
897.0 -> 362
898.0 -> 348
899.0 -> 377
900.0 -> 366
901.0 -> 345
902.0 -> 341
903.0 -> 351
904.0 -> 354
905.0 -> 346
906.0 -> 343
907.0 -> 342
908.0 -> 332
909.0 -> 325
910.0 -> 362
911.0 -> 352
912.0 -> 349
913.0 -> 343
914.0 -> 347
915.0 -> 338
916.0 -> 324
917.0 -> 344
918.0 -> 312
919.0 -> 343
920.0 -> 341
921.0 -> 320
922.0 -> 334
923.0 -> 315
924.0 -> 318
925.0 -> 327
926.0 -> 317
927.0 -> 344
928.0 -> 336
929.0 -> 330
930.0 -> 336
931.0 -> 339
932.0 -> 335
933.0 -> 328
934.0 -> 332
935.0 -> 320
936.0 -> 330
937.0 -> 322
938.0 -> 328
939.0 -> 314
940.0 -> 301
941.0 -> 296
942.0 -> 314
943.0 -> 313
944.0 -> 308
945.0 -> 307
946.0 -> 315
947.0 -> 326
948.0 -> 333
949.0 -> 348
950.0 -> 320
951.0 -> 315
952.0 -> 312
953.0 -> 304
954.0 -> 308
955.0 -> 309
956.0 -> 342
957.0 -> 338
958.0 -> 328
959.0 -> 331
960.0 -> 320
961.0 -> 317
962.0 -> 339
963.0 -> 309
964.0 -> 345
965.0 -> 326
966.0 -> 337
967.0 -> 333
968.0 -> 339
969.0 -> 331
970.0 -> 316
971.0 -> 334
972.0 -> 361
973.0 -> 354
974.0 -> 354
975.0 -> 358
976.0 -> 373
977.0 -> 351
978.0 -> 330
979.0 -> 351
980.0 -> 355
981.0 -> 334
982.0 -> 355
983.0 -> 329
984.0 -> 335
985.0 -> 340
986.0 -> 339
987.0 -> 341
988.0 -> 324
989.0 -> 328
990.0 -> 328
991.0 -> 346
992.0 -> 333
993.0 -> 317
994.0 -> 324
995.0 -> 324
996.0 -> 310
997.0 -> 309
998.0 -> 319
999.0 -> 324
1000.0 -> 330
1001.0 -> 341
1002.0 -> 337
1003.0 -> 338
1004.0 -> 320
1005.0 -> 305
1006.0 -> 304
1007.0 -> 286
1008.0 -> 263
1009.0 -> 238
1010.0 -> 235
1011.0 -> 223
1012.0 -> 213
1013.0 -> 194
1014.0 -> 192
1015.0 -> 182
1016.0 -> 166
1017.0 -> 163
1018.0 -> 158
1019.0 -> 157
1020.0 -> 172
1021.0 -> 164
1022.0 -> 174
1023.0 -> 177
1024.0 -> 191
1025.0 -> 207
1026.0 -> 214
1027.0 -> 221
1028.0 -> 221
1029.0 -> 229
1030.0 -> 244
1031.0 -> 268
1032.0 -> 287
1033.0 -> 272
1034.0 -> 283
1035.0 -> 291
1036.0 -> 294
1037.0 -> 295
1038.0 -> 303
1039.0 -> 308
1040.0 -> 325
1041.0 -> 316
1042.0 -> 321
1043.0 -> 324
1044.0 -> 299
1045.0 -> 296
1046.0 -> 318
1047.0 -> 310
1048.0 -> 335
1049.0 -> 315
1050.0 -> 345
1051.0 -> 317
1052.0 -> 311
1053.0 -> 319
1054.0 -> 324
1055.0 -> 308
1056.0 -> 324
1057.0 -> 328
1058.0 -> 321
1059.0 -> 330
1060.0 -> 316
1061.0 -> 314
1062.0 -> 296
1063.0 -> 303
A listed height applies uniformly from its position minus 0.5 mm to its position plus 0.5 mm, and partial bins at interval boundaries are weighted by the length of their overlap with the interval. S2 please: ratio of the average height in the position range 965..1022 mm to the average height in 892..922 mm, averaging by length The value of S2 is 0.9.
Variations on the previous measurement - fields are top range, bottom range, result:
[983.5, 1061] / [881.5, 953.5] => 0.85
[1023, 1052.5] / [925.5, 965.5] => 0.88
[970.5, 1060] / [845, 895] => 0.96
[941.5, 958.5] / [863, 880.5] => 1.12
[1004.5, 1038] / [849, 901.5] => 0.74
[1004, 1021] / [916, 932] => 0.66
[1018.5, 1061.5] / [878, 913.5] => 0.82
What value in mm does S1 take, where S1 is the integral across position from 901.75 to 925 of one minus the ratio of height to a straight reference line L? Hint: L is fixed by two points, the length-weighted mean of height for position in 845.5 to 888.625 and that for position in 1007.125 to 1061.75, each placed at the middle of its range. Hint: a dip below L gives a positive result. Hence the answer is -4.0 mm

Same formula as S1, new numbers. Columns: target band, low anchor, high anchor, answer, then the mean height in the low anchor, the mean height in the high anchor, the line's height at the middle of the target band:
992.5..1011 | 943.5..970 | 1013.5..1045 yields -2.2 mm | 324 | 240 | 272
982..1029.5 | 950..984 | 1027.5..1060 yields 7.9 mm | 334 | 303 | 318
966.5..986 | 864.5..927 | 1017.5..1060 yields -3.1 mm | 325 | 275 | 297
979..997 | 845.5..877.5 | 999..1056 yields -4.0 mm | 292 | 266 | 272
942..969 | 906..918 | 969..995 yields 1.3 mm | 340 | 340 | 340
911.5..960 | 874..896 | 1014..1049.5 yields -4.5 mm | 323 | 251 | 298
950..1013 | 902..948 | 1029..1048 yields -1.6 mm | 330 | 297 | 313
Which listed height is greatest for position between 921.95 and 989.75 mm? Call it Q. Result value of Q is 373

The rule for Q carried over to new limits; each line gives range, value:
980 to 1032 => 355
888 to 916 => 377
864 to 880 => 309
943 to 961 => 348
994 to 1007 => 341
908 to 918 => 362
